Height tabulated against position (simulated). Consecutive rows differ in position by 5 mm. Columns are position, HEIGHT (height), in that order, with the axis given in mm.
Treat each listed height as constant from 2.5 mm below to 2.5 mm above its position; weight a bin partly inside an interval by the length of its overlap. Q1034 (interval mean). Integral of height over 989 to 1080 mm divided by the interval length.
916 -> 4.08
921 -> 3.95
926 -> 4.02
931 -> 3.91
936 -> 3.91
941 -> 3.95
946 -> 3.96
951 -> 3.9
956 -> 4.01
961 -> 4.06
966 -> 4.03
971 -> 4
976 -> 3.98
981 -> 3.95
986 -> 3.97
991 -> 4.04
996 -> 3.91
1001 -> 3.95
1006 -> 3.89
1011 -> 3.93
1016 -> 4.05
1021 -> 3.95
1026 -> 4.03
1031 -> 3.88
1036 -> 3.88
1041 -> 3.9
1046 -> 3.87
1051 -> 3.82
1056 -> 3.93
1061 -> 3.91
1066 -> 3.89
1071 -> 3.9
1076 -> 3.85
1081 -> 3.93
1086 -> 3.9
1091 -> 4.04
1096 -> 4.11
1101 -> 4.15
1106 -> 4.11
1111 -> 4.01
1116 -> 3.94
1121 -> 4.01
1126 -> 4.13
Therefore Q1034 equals 3.92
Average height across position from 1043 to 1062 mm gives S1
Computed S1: 3.88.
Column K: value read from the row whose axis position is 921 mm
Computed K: 3.95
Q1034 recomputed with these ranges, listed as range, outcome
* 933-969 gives 3.97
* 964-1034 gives 3.97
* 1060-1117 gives 3.98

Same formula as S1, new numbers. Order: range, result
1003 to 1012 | 3.91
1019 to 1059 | 3.91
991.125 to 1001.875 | 3.95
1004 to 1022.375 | 3.96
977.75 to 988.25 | 3.96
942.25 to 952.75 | 3.93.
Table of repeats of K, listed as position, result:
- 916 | 4.08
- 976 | 3.98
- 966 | 4.03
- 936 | 3.91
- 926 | 4.02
